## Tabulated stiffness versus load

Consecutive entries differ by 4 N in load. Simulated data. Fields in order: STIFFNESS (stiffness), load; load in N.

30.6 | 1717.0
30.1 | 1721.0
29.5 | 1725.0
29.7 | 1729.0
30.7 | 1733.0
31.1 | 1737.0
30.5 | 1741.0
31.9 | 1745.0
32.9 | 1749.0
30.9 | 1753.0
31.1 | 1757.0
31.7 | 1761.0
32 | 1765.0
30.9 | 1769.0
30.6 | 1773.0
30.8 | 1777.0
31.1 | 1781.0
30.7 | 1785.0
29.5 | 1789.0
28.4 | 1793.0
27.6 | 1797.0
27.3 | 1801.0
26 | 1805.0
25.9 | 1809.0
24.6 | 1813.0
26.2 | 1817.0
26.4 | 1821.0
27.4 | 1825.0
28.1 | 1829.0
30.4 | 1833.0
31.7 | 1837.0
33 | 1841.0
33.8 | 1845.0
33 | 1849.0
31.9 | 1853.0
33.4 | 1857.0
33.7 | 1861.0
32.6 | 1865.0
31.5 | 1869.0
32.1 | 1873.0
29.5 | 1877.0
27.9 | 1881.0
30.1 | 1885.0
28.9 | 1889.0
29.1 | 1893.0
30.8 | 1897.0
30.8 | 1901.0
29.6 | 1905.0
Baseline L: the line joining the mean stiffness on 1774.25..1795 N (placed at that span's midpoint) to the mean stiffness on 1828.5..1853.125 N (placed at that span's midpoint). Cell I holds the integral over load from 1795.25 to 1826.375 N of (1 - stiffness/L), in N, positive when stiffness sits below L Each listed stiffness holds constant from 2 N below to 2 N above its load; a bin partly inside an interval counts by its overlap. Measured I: 4.58 N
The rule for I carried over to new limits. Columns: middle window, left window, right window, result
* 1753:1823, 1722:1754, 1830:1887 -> 5.1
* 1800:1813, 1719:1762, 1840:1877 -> 2.4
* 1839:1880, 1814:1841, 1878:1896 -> -4.9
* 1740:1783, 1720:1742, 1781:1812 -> -3.1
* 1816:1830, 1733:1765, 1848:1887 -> 2.0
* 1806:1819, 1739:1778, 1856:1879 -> 2.5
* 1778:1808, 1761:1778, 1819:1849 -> 2.2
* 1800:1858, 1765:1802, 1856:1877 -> 3.7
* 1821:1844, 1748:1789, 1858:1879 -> 1.2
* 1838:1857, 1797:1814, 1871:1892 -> -3.2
